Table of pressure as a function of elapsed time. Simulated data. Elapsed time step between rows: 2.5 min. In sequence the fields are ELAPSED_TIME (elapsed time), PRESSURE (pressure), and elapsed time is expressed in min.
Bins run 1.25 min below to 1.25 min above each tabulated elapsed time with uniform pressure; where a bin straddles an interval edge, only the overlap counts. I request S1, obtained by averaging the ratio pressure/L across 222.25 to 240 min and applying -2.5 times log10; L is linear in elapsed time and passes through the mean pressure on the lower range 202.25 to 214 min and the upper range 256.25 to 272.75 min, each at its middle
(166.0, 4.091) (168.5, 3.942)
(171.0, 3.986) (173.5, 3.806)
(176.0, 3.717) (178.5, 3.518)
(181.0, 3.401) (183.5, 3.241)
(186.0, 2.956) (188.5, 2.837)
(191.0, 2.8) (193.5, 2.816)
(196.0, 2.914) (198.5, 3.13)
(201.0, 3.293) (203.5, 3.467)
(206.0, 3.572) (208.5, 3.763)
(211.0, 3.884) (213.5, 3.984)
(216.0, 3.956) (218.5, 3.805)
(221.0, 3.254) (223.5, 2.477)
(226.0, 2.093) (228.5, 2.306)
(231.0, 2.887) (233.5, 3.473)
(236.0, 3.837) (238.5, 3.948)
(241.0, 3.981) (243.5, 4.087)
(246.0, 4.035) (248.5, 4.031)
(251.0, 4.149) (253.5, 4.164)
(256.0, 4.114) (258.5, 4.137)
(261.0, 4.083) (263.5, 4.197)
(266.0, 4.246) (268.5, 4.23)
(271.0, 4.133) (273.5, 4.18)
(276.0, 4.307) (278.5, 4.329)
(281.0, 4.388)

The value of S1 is 0.28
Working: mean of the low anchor 3.72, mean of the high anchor 4.17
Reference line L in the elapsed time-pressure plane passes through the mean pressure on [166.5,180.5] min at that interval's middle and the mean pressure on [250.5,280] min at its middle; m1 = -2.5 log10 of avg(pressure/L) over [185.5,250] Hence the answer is 0.18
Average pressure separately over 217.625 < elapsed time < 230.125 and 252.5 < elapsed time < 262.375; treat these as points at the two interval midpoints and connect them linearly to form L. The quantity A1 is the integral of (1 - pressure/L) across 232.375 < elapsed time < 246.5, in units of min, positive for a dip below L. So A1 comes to -2.1 min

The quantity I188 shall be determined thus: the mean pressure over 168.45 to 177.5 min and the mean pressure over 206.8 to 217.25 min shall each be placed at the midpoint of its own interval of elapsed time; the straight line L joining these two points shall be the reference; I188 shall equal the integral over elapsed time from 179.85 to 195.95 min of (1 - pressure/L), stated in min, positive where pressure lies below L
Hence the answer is 3.6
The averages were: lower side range 3.84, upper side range 3.88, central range 3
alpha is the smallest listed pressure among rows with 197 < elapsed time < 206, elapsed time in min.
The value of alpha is 3.13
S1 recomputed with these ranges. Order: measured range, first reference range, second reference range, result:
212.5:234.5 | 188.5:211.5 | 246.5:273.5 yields 0.15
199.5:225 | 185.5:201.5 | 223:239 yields -0.19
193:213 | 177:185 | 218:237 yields -0.07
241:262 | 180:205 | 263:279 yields -0.04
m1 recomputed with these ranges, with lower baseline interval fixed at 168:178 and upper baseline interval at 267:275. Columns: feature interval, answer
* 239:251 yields 0.01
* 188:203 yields 0.29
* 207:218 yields 0.03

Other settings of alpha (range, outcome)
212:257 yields 2.093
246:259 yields 4.031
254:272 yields 4.083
